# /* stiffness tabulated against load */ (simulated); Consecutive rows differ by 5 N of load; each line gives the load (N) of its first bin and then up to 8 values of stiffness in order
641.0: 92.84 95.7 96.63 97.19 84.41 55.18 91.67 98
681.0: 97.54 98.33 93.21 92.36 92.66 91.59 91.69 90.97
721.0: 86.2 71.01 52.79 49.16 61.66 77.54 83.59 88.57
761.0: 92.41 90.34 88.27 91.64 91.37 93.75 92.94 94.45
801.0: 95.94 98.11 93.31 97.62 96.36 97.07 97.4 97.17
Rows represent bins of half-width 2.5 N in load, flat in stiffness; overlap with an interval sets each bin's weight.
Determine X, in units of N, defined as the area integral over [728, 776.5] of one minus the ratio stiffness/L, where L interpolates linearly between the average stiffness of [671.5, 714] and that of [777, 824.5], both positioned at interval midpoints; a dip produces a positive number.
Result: 9.0 N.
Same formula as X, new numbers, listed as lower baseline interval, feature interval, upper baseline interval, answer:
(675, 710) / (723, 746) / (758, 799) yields 7.9 N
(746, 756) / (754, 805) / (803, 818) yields -1.5 N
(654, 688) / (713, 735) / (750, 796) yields 3.9 N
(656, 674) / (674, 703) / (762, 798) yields -4.4 N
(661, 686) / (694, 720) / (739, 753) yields -3.4 N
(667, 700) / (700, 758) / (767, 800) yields 9.5 N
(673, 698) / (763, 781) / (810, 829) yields 1.1 N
